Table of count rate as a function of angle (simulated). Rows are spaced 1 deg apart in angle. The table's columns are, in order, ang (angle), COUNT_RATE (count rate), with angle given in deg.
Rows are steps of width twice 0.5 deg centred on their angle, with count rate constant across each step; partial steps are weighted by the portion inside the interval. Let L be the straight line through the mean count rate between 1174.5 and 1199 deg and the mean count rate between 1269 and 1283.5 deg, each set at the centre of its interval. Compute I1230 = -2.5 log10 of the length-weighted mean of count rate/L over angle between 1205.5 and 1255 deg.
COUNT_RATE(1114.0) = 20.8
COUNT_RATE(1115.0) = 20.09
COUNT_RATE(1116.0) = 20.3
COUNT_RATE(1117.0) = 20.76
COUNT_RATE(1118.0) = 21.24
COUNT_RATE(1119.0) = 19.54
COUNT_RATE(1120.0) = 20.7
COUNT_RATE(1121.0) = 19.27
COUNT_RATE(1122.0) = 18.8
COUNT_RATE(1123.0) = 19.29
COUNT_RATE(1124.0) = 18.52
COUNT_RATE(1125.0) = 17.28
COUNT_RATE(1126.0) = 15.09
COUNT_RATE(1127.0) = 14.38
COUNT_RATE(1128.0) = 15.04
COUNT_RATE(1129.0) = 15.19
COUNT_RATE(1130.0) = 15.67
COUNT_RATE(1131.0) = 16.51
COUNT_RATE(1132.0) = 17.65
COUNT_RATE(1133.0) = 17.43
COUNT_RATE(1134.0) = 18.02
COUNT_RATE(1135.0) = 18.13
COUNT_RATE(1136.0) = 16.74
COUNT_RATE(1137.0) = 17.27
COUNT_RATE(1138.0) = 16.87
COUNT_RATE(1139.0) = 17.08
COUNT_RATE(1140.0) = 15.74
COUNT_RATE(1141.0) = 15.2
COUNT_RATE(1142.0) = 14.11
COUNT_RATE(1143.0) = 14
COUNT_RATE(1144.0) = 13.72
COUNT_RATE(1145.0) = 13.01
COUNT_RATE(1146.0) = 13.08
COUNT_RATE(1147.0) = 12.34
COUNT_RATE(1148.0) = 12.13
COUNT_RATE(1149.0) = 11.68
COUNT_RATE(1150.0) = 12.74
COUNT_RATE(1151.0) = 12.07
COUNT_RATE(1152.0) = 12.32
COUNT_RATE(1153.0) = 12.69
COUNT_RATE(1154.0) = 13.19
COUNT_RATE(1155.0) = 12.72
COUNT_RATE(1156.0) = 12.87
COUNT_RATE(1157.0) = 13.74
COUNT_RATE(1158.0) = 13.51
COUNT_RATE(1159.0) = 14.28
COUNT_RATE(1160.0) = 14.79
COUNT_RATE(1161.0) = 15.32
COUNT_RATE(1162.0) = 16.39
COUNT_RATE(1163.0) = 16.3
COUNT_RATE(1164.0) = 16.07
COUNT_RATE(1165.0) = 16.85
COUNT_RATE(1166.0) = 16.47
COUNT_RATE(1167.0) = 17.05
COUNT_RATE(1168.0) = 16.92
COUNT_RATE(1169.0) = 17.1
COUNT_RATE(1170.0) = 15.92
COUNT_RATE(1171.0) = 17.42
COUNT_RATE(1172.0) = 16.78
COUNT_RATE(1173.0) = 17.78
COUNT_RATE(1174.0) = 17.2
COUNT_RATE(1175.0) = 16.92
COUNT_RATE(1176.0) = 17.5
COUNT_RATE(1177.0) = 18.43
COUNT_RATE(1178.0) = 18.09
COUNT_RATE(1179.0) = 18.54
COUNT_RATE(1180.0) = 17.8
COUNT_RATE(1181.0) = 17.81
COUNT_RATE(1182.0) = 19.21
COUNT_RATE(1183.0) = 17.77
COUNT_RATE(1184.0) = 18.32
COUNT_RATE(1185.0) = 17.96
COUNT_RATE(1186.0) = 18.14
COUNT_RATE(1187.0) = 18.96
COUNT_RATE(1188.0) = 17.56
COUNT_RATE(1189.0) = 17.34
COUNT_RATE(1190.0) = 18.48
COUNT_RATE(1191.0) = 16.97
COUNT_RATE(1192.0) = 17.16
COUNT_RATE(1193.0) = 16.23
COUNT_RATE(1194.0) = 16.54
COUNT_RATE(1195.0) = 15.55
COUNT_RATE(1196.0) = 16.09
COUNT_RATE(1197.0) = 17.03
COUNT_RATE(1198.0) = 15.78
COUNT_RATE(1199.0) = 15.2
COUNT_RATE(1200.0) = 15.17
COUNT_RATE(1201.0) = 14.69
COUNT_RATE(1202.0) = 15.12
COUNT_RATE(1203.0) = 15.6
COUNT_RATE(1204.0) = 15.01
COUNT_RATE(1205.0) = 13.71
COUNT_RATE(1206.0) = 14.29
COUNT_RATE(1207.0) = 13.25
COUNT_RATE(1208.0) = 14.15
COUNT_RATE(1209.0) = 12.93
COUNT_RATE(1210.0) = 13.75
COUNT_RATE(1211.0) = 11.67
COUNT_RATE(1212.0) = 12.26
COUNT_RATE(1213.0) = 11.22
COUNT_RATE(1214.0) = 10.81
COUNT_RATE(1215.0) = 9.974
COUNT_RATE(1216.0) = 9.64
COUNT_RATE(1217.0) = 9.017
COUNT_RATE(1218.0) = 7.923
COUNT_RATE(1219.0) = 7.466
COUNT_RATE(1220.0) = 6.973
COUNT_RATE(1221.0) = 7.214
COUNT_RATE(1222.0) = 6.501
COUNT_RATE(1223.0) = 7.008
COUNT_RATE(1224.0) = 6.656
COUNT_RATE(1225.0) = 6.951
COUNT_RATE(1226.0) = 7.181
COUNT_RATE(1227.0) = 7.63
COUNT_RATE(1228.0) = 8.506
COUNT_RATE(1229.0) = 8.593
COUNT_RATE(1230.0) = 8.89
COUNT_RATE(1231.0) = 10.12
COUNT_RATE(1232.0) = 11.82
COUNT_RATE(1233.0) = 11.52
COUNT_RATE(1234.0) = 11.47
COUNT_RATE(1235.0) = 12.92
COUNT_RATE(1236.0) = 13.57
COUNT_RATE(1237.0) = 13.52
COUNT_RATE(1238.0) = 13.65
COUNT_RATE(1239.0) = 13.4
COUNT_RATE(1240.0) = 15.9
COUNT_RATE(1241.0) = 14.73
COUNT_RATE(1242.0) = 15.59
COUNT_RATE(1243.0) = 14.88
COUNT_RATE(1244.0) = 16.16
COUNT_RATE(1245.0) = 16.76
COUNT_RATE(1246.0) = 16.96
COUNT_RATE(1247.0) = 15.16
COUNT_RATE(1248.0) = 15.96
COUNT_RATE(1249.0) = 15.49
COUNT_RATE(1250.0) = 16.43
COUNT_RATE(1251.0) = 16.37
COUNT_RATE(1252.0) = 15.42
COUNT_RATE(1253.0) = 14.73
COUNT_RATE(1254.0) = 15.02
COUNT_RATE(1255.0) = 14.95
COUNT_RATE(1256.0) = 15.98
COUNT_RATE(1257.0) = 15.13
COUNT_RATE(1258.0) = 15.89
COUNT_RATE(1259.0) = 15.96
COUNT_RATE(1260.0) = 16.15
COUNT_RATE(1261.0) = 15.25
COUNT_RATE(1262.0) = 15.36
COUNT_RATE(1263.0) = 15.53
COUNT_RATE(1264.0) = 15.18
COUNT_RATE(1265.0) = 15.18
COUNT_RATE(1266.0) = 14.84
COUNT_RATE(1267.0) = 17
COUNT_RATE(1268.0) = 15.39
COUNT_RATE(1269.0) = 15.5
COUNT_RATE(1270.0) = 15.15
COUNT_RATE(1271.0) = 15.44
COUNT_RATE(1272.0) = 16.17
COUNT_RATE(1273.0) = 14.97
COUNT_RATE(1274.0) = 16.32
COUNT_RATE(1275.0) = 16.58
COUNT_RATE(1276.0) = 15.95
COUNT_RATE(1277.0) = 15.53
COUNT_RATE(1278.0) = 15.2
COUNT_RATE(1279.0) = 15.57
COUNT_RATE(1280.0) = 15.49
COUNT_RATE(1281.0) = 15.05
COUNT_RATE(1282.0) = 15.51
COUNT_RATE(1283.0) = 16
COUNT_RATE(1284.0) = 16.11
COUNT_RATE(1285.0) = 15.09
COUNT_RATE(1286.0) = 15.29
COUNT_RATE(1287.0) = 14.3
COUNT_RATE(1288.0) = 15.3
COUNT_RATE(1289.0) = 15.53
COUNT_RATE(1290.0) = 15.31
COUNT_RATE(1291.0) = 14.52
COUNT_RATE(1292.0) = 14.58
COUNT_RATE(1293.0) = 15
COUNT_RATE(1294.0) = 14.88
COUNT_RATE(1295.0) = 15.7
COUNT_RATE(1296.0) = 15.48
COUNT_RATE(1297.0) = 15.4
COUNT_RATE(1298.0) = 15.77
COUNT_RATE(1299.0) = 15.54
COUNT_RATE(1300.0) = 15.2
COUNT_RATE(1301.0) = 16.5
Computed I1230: 0.34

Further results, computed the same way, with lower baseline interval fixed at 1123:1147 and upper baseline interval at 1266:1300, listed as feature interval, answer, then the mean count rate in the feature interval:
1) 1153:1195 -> -0.06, 16.6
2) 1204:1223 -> 0.41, 10.7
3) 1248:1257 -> 0.00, 15.5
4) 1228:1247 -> 0.17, 13.3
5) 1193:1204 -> 0.00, 15.7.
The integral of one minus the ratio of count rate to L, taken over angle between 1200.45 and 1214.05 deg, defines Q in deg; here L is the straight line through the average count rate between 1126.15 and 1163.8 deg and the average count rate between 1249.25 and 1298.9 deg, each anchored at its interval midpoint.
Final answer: 1.4 deg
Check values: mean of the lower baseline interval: 14.7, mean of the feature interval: 13.6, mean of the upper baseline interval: 15.5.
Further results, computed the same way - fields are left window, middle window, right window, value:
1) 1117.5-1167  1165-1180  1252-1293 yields -1.7 deg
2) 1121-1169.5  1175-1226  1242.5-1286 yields 4.5 deg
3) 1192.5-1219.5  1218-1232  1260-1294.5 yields 6.1 deg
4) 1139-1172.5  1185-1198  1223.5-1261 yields -2.8 deg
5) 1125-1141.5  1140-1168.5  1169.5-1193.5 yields 4.7 deg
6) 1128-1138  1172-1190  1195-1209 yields -2.8 deg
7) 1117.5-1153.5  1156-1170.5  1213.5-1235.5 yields -2.2 deg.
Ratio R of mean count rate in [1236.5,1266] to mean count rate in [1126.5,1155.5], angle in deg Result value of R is 1.05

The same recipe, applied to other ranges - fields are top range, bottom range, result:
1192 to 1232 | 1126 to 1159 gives 0.80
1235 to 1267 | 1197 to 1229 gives 1.38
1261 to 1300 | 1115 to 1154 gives 0.96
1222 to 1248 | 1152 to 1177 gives 0.76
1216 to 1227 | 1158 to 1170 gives 0.46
